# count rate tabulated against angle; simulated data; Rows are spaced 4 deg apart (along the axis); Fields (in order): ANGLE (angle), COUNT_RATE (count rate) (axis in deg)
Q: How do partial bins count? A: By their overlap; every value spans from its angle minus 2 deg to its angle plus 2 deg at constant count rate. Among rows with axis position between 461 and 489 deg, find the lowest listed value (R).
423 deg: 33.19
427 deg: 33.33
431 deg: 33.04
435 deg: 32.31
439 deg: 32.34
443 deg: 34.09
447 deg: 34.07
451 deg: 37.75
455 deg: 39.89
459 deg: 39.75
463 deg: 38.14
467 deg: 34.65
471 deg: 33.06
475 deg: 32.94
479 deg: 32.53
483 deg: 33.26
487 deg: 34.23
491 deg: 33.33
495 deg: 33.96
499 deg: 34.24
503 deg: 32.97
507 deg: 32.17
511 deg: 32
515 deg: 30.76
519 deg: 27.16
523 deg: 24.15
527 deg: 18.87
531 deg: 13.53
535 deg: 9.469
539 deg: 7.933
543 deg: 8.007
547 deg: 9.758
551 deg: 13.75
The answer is 32.53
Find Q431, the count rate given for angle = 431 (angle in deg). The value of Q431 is 33.04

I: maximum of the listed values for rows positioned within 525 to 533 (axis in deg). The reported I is 18.87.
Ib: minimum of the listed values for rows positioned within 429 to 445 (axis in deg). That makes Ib 32.31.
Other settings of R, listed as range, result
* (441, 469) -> 34.07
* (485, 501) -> 33.33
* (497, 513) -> 32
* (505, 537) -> 9.469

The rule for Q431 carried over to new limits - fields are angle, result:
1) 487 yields 34.23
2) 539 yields 7.933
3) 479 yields 32.53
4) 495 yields 33.96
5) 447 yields 34.07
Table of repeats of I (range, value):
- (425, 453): 37.75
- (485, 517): 34.24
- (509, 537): 32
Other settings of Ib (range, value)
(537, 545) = 7.933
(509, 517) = 30.76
